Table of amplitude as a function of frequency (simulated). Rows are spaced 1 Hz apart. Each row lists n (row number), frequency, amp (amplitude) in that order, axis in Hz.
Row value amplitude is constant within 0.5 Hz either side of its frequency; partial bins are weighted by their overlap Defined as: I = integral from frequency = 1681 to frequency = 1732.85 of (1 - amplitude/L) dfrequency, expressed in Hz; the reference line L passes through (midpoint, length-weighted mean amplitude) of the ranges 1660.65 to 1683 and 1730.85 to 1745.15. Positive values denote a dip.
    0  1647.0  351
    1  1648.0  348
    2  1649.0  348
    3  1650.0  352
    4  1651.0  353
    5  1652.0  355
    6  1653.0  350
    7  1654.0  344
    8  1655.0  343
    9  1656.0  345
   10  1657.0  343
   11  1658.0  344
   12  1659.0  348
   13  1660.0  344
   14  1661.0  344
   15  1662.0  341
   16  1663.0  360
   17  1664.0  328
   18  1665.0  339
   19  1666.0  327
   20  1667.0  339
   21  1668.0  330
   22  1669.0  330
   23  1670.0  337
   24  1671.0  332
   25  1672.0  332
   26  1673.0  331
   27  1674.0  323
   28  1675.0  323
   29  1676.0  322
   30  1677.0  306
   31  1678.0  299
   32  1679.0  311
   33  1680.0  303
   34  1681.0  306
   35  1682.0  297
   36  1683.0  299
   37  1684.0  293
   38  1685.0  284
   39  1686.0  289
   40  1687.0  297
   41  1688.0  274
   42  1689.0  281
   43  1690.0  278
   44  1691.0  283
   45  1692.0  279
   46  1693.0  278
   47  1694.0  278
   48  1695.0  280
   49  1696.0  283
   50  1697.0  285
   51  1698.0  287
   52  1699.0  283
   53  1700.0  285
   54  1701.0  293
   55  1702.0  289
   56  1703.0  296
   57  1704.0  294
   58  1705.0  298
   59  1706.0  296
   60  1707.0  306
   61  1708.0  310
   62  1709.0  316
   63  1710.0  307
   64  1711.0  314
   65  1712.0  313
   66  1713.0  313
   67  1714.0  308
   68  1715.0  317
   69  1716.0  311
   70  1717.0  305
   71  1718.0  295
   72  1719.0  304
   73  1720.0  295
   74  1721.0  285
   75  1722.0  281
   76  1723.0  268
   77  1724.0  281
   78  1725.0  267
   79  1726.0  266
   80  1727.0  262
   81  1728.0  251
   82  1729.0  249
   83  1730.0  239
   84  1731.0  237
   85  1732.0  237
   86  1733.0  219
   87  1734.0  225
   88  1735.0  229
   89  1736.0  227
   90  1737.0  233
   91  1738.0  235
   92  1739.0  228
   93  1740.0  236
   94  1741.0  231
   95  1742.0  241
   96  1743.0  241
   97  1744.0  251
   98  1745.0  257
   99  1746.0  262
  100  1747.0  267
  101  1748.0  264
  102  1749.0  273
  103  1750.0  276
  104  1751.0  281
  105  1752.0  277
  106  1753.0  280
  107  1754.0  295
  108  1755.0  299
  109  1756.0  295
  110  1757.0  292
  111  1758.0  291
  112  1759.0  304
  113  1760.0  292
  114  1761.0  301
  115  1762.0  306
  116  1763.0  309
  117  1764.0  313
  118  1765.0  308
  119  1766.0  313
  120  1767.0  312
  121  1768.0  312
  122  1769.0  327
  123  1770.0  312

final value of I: -1.94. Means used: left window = 325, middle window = 286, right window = 235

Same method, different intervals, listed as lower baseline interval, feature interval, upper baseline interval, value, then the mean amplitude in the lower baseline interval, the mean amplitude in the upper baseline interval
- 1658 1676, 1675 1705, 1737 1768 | 2.68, 336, 278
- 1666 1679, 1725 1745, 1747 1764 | 3.92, 325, 290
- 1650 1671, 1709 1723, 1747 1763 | 0.35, 342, 288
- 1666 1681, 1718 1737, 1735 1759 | 1.47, 322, 262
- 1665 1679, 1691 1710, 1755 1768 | 1.62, 325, 303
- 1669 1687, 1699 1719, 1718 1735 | -1.76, 311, 260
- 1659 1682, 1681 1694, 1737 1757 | 1.10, 327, 263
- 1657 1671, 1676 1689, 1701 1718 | 1.14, 339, 305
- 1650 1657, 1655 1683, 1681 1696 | -0.72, 348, 286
